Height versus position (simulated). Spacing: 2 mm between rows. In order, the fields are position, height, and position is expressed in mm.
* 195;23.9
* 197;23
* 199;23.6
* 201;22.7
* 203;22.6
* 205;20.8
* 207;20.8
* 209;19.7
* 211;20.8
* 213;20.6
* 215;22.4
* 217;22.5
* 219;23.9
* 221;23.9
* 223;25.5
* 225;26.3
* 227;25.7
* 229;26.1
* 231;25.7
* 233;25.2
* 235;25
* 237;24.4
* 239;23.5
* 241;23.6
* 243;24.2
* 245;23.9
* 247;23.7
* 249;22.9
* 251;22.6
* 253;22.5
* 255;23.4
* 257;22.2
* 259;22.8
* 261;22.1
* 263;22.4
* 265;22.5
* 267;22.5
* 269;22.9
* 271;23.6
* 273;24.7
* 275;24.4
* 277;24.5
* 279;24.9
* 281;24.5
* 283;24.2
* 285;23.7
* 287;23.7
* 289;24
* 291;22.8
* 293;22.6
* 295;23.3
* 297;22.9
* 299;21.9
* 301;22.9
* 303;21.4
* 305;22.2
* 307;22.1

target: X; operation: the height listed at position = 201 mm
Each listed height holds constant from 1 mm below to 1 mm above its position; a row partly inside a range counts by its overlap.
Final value 22.7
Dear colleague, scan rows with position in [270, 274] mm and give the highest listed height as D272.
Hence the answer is 24.7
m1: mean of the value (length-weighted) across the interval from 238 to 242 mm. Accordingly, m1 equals 23.6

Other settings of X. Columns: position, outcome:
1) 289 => 24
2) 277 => 24.5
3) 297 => 22.9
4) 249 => 22.9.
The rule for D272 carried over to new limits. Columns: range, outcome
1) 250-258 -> 23.4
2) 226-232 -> 26.1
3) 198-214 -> 23.6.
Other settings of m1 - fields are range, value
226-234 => 25.7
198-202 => 23.1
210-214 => 20.7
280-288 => 24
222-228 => 25.8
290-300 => 22.7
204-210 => 20.4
